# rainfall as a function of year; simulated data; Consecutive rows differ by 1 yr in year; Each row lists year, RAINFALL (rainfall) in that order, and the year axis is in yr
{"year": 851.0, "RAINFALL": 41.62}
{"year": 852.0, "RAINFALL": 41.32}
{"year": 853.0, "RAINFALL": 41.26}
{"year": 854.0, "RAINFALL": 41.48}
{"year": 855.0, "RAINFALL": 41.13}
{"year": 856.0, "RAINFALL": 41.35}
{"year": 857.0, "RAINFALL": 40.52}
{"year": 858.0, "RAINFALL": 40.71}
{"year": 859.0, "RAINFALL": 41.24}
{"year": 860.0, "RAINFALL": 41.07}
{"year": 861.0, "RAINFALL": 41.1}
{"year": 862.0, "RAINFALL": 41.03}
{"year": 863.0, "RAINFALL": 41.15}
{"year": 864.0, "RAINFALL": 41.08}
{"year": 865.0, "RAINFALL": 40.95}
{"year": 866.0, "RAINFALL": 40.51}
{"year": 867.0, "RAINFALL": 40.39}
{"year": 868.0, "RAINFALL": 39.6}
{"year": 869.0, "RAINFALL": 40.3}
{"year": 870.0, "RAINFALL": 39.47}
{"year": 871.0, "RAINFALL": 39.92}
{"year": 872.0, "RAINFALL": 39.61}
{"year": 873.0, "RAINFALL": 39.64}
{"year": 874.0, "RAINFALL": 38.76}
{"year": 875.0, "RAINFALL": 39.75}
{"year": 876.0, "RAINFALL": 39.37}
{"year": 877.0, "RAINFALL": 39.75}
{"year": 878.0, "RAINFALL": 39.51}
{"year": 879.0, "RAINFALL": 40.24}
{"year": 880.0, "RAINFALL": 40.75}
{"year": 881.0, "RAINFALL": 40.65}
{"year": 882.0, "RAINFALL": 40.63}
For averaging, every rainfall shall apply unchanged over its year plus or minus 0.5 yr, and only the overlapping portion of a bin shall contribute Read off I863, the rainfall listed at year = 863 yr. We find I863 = 41.15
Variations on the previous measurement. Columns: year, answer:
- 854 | 41.48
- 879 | 40.24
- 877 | 39.75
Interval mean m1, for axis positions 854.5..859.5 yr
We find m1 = 41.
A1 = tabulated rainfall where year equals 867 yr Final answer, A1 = 40.39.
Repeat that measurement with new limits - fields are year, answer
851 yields 41.62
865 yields 40.95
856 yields 41.35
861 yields 41.1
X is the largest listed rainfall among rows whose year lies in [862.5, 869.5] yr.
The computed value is 41.15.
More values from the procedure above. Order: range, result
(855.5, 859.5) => 41.35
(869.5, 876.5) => 39.92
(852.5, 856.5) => 41.48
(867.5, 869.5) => 40.3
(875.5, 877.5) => 39.75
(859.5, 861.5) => 41.1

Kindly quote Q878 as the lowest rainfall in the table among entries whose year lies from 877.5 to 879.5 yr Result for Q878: 39.51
